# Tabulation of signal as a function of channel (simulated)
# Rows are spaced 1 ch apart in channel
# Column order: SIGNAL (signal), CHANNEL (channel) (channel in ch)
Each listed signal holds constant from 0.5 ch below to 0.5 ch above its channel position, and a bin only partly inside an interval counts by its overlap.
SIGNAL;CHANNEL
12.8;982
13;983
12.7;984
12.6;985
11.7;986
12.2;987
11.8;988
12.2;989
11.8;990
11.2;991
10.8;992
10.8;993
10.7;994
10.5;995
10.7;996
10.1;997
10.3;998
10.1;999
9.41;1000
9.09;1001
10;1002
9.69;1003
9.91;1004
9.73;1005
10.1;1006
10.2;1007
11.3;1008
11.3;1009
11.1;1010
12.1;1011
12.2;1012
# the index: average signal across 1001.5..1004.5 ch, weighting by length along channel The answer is 9.87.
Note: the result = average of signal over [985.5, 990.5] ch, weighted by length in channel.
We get 11.9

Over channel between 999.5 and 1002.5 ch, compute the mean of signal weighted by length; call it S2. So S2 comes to 9.5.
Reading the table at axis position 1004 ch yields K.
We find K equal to 9.91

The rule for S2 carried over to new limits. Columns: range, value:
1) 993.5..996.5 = 10.6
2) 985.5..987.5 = 11.9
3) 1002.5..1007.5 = 9.93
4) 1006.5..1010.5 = 11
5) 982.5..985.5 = 12.8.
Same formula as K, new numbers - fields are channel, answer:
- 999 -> 10.1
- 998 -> 10.3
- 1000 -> 9.41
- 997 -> 10.1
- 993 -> 10.8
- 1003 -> 9.69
